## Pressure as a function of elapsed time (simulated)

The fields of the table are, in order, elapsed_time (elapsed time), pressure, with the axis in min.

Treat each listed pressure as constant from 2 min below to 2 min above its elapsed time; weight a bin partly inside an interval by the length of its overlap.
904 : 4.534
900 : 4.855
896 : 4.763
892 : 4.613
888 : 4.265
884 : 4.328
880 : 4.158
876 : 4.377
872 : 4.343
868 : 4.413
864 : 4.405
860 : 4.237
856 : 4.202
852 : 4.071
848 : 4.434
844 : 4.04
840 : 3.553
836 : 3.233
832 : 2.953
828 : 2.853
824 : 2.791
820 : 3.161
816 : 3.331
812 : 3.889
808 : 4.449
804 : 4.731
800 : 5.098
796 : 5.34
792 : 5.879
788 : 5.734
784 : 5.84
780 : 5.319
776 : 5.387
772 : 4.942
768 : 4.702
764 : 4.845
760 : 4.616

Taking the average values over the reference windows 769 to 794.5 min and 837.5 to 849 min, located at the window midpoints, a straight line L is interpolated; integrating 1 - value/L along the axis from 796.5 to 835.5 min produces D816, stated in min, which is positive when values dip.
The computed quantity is 7.7 min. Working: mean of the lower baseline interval 5.48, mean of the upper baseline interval 3.94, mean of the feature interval 3.74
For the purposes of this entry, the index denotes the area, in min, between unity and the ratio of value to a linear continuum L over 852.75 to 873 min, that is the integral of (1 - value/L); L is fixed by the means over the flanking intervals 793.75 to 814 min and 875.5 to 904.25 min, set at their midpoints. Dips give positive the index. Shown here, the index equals 1.1 min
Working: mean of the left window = 4.72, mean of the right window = 4.49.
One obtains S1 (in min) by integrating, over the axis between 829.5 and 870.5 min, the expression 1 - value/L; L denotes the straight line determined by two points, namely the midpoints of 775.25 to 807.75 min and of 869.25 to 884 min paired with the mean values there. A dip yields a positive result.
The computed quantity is 5.9 min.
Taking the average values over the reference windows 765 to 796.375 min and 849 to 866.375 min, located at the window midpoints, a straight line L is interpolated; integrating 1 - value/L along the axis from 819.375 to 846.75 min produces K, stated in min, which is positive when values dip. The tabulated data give 7.9 min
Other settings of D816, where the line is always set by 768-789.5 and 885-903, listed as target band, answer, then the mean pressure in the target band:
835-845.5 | 2.83 min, 3.62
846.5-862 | 2.03 min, 4.23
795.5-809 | 0.84 min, 4.89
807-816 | 2.10 min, 3.95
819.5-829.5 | 4.27 min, 2.91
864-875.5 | 0.92 min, 4.38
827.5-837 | 3.79 min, 3.02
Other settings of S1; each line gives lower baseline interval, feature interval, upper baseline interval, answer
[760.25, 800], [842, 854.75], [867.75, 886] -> 1.16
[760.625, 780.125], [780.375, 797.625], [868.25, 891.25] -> -2.83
